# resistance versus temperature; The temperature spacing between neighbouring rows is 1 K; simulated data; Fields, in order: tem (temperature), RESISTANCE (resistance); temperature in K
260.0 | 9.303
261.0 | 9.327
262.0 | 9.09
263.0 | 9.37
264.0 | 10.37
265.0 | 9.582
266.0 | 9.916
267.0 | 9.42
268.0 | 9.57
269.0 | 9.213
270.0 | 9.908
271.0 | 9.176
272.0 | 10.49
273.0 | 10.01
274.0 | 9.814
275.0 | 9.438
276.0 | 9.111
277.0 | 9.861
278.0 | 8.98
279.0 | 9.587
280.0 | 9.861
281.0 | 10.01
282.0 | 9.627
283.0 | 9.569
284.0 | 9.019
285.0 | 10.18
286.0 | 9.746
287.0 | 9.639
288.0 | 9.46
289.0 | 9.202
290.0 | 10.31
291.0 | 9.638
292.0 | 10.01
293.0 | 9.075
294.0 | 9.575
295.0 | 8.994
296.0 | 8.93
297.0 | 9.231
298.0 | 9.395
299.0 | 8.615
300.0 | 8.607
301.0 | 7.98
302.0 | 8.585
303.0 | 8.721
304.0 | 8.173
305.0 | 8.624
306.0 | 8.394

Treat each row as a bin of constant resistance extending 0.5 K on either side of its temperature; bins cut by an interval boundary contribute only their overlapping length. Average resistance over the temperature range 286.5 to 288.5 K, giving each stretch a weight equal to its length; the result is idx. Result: 9.55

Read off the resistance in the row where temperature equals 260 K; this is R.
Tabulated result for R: 9.303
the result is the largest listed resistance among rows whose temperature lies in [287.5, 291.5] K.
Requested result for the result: 10.31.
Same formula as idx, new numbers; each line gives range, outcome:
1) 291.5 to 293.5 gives 9.54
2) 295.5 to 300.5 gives 8.96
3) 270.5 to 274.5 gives 9.87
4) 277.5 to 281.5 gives 9.61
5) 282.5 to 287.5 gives 9.63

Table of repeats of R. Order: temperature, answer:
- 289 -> 9.202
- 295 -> 8.994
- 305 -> 8.624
